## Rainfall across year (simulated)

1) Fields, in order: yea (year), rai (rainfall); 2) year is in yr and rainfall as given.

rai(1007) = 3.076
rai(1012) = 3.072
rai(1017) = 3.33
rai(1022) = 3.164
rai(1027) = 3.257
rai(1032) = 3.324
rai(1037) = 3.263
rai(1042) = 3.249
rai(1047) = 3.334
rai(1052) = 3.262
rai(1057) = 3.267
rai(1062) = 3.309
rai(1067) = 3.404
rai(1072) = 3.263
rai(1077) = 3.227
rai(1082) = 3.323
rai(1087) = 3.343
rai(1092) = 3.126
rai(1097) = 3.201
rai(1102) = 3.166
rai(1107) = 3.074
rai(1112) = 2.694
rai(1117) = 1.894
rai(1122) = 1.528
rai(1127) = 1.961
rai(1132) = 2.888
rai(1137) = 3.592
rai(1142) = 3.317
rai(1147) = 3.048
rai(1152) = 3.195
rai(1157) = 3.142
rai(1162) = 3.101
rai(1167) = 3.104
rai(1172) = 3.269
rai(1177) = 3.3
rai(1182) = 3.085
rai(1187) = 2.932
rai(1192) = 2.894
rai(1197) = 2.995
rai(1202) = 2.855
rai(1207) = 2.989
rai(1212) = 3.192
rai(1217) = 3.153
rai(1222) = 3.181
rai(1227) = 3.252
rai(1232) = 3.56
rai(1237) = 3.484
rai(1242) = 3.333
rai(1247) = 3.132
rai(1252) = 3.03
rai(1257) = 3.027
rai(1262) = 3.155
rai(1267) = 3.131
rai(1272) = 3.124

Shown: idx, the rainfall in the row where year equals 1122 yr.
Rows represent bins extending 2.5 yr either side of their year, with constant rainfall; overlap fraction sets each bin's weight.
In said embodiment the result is 1.528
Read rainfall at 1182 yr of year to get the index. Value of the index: 3.085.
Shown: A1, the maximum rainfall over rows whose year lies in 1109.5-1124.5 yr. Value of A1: 2.694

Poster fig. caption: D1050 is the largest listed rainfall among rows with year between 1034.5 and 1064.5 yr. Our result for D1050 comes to 3.334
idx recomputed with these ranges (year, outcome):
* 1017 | 3.33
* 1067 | 3.404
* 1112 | 2.694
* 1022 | 3.164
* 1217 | 3.153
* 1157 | 3.142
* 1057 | 3.267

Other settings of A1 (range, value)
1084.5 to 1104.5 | 3.343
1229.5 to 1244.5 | 3.56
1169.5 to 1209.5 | 3.3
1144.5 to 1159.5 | 3.195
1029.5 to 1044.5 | 3.324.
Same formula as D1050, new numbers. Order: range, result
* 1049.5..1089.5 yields 3.404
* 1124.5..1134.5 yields 2.888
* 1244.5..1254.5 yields 3.132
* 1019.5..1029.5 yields 3.257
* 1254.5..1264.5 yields 3.155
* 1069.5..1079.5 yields 3.263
